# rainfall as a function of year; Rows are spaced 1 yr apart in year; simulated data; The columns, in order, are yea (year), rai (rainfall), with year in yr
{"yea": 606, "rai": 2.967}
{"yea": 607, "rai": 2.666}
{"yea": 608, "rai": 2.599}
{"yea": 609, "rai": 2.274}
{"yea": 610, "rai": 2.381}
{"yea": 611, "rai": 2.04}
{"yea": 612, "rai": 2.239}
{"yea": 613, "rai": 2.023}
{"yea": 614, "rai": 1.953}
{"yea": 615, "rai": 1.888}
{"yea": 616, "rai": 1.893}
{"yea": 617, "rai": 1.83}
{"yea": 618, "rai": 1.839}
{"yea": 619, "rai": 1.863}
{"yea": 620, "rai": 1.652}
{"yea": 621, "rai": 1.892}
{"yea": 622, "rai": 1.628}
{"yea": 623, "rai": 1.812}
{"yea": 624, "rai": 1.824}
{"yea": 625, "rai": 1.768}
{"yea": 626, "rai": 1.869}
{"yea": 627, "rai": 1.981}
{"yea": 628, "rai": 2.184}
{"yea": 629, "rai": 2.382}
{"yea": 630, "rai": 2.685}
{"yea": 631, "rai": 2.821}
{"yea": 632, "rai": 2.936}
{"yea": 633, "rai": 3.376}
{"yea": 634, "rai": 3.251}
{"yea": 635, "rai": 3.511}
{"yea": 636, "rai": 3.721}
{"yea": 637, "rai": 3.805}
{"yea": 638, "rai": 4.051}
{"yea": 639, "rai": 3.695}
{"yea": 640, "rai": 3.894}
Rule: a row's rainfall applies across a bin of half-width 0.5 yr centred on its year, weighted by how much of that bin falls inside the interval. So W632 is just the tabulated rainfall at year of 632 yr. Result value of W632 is 2.936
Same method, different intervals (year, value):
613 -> 2.023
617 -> 1.83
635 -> 3.511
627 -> 1.981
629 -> 2.382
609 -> 2.274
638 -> 4.051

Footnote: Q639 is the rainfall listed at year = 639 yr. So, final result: 3.695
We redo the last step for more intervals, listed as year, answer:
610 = 2.381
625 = 1.768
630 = 2.685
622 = 1.628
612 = 2.239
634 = 3.251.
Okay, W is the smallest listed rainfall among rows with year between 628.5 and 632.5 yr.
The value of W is 2.382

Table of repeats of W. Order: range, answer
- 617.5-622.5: 1.628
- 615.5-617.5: 1.83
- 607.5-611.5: 2.04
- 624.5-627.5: 1.768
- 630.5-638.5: 2.821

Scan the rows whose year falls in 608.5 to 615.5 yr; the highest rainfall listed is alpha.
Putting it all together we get 2.381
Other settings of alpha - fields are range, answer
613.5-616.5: 1.953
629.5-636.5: 3.721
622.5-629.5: 2.382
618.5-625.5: 1.892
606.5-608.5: 2.666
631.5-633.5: 3.376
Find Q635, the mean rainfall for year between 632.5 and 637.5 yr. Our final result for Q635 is 3.53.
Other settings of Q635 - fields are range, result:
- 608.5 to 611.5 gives 2.23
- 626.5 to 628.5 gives 2.08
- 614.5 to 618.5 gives 1.86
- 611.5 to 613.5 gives 2.13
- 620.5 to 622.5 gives 1.76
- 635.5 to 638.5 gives 3.86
